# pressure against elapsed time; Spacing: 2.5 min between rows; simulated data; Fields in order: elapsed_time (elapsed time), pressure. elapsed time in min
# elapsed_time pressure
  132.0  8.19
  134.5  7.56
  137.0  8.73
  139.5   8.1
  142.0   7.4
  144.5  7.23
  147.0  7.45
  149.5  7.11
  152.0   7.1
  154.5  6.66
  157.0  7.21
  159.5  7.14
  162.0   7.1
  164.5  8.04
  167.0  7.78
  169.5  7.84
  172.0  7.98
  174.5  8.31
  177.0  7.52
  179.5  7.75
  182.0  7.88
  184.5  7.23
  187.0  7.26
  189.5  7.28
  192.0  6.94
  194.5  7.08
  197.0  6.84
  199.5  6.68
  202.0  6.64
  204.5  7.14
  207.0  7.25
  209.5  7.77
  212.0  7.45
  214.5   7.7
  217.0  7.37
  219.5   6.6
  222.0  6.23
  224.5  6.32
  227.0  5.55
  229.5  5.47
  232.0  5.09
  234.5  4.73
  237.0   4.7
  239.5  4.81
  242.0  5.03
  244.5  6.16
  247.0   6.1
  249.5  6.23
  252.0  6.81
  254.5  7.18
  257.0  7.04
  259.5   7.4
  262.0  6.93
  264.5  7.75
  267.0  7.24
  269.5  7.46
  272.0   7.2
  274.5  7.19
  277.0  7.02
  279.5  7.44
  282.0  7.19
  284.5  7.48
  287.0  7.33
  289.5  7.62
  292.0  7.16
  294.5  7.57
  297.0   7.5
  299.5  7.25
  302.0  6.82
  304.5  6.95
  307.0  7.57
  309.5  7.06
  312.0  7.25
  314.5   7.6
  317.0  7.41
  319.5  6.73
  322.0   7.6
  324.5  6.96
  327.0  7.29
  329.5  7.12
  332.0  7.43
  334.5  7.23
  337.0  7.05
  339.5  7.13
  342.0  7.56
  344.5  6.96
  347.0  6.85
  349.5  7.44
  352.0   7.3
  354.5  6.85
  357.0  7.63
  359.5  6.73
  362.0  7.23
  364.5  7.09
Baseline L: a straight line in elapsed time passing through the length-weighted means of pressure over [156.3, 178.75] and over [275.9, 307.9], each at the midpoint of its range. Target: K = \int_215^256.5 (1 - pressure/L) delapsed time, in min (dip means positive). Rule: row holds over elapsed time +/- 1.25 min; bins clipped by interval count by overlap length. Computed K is 8.4 min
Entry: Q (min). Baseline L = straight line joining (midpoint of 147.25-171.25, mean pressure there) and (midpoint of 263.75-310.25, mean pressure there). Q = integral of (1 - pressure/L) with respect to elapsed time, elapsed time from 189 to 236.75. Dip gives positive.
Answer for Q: 4.8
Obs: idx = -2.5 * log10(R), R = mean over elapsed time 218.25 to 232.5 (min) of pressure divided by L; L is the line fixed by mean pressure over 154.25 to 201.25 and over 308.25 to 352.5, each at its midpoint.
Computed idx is 0.23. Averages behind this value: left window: 7.4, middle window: 5.92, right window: 7.22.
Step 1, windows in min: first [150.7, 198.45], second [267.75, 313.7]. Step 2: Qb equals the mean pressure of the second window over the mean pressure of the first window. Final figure 0.98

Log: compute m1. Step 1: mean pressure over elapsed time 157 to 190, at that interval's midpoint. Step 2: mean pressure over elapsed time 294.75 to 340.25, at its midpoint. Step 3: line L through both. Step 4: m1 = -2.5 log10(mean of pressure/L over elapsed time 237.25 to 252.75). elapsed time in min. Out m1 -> 0.277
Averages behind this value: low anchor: 7.62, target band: 5.75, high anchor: 7.23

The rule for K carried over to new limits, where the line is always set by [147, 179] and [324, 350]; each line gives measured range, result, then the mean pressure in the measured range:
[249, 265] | 0.6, 7.05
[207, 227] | 1.1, 6.98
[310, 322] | -0.1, 7.27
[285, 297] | -0.3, 7.43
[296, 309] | 0.1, 7.2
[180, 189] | 0.0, 7.47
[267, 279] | 0.1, 7.23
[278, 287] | -0.1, 7.35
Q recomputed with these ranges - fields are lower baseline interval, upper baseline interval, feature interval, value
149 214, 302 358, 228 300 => 5.9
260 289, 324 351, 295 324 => 0.0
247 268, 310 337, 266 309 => -1.0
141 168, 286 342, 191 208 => 0.8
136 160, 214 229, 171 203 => -1.8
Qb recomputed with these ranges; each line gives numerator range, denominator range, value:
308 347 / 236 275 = 1.10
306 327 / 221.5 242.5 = 1.37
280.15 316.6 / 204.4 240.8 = 1.17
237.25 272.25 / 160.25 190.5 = 0.86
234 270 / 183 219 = 0.89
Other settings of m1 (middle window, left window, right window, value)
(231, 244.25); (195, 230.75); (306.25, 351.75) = 0.36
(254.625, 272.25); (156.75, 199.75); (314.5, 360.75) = 0.00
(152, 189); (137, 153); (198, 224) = -0.03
